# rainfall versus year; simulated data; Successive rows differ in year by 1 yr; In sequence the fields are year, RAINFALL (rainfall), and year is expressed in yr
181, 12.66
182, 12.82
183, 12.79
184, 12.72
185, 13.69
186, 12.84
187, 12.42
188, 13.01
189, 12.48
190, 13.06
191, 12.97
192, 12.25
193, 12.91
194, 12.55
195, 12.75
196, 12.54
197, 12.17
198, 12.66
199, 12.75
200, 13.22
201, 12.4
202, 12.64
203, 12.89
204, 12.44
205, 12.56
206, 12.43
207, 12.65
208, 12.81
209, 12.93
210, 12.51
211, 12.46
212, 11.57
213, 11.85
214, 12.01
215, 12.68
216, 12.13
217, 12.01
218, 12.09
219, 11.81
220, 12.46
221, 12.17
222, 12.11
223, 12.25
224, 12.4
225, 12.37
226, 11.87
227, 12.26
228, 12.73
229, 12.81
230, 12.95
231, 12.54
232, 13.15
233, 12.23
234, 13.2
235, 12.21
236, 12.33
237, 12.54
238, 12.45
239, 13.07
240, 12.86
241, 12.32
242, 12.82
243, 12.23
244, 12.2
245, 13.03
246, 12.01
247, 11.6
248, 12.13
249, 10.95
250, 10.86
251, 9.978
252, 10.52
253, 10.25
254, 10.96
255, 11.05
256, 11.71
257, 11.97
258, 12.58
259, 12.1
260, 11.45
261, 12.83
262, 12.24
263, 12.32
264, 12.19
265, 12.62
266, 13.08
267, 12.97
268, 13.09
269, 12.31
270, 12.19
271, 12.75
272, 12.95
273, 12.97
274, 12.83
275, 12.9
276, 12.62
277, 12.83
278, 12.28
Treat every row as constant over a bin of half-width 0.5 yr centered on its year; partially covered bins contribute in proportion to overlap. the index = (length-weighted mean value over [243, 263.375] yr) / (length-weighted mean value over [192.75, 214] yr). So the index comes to 0.9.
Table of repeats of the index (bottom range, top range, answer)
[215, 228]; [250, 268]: 0.97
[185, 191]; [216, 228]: 0.95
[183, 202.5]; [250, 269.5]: 0.93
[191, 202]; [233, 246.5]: 0.99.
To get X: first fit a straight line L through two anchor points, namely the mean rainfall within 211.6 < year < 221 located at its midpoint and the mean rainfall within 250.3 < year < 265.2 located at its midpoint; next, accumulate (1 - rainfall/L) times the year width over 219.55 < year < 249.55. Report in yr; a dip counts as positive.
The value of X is -1.34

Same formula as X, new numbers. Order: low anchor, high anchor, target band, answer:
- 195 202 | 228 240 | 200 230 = 0.66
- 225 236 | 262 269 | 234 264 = 1.60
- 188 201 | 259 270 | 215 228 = 0.42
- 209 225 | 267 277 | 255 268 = 0.34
